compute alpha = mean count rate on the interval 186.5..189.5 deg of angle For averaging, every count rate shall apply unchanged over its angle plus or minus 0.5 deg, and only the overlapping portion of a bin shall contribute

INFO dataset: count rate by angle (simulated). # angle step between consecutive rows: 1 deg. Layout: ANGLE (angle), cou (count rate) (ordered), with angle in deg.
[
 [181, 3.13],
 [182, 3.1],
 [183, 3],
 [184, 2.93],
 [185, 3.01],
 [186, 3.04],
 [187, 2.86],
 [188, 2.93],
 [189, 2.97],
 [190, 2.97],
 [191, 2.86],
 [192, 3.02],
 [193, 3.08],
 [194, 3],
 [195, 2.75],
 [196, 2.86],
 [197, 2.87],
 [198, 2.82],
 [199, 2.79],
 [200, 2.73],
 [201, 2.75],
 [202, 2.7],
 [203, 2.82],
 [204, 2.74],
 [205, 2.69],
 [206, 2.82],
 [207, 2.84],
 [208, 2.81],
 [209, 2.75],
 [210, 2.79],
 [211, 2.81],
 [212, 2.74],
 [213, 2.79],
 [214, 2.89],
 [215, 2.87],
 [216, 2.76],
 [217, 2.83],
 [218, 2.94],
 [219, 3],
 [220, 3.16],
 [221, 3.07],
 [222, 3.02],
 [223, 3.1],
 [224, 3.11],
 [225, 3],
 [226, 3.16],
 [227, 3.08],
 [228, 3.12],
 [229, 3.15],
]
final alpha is 2.92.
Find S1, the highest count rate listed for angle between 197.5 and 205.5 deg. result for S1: 2.82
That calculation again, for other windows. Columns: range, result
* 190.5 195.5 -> 3.08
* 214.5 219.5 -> 3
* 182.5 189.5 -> 3.04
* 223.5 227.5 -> 3.16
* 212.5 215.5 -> 2.89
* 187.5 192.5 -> 3.02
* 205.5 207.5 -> 2.84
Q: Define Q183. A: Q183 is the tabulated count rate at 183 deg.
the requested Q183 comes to 3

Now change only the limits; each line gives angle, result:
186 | 3.04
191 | 2.86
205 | 2.69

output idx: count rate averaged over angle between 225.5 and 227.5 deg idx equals 3.12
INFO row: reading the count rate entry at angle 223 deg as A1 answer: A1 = 3.1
